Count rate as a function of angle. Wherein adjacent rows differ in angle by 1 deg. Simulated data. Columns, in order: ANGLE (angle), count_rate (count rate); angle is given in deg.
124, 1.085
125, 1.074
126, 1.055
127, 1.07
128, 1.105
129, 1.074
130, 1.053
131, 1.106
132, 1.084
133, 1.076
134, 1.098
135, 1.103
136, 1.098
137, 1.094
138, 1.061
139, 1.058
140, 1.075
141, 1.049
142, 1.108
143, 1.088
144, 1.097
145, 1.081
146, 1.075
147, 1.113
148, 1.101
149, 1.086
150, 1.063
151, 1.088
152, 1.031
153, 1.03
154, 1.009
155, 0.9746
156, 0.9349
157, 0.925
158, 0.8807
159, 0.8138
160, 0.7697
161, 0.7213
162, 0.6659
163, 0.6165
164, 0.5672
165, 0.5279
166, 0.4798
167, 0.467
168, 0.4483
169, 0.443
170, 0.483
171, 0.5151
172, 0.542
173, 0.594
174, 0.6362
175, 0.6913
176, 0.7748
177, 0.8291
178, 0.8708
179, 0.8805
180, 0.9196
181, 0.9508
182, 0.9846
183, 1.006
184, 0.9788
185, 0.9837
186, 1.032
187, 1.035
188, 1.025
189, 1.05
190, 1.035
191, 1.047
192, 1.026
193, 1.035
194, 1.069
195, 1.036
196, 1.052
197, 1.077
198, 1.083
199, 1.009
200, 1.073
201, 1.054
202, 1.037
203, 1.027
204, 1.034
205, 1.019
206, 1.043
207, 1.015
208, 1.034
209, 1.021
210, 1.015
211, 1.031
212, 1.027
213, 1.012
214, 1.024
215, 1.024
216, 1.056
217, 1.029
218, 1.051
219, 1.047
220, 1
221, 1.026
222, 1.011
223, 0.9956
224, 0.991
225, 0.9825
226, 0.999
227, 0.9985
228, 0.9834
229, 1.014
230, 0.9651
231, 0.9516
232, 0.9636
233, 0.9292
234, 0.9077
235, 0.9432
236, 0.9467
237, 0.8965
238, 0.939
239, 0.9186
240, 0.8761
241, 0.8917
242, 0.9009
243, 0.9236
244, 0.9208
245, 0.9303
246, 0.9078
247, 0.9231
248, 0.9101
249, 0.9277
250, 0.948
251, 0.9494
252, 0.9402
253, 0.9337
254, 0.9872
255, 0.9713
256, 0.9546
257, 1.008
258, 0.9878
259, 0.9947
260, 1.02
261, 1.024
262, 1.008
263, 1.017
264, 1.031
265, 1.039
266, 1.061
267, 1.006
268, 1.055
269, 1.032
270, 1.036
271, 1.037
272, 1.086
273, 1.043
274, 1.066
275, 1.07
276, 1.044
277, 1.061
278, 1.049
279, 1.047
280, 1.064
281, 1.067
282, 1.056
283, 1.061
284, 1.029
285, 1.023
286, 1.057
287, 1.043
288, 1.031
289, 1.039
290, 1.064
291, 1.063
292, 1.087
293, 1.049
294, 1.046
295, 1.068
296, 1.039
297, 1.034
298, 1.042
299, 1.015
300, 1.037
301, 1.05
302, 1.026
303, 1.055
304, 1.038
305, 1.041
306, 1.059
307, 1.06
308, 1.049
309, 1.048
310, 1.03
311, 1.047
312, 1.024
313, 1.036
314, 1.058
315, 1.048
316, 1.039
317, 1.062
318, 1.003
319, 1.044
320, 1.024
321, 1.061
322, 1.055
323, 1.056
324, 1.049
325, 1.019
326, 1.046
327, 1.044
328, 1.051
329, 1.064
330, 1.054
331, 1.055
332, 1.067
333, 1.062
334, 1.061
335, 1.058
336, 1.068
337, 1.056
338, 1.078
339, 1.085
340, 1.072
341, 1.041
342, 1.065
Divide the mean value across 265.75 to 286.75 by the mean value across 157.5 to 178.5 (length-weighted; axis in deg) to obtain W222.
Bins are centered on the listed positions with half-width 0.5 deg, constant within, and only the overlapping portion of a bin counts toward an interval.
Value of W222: 1.65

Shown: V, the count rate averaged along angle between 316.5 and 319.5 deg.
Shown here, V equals 1.04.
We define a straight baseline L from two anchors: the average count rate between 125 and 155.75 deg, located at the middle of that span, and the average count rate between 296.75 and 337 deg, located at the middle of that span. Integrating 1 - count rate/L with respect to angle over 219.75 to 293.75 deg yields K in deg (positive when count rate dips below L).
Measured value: 4.1 deg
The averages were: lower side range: 1.07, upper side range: 1.05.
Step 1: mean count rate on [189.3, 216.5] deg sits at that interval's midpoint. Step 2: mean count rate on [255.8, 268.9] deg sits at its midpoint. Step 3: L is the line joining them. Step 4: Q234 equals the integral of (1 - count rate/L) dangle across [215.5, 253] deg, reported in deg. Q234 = 2.5 deg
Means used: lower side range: 1.04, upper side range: 1.02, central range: 0.959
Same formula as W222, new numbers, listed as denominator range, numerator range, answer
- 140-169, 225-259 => 1.07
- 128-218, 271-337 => 1.11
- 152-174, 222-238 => 1.39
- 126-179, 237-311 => 1.13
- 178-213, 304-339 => 1.03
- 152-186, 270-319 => 1.37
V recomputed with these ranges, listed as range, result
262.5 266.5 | 1.04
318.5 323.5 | 1.05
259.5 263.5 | 1.02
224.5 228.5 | 0.991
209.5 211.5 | 1.02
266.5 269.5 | 1.03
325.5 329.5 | 1.05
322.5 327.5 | 1.04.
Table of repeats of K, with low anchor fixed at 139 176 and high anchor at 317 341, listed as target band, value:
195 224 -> -4.4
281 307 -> -1.0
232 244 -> 0.2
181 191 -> -1.7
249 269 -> -0.7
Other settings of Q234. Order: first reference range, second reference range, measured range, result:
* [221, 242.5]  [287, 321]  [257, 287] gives -1.06 deg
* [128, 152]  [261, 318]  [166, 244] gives 9.59 deg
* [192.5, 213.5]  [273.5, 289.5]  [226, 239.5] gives 1.17 deg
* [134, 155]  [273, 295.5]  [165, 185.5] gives 6.71 deg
